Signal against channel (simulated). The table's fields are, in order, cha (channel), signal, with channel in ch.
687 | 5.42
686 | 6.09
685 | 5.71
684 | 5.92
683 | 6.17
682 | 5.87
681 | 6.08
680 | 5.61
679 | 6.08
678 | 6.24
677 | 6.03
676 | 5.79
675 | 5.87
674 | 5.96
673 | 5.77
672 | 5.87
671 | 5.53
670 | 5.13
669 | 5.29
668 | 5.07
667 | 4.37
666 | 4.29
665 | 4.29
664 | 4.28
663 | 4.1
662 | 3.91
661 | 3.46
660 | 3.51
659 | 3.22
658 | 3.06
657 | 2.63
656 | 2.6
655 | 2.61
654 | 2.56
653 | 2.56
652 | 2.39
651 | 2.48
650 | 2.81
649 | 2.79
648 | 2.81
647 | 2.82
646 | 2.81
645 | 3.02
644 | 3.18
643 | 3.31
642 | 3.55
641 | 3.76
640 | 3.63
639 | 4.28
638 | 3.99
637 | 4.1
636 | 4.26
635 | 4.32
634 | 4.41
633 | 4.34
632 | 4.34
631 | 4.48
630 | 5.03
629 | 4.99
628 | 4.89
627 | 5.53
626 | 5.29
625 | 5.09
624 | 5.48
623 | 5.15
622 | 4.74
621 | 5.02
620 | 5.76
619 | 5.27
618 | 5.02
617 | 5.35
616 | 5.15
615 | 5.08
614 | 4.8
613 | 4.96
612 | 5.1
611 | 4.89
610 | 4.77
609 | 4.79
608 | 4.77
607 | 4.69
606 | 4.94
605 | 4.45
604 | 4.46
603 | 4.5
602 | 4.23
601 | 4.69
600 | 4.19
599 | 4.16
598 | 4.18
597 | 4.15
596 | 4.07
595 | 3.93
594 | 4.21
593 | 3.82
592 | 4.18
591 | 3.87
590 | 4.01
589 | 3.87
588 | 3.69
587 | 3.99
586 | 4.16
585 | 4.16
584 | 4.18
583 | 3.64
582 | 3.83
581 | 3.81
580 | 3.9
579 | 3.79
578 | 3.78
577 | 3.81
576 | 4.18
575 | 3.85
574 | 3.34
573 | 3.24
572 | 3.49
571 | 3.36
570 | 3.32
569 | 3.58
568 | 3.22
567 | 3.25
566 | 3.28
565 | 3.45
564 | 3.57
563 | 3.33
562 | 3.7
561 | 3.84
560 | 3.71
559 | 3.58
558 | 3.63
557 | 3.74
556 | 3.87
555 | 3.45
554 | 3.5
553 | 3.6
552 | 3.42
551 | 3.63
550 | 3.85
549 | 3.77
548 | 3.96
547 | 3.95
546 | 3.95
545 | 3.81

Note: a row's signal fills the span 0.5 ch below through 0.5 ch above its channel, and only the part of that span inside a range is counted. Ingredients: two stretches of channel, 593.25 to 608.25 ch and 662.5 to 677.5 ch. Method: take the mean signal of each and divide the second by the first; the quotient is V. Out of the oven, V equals 1.2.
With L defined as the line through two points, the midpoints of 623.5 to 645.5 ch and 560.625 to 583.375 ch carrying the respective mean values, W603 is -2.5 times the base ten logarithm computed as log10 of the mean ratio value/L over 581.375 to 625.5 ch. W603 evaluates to -0.14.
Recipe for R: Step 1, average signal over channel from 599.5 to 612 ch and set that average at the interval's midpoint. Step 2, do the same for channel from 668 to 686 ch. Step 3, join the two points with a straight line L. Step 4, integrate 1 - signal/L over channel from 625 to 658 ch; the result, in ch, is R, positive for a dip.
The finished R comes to 9.7 ch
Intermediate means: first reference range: 4.63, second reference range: 5.81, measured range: 3.66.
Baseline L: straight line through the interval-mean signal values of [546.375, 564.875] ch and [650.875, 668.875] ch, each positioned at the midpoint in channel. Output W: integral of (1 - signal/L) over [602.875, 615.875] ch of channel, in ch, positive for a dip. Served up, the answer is -4.5 ch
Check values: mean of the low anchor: 3.67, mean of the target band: 4.8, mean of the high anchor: 3.47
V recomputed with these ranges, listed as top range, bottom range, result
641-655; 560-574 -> 0.84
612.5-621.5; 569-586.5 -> 1.38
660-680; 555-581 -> 1.42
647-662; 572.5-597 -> 0.73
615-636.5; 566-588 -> 1.34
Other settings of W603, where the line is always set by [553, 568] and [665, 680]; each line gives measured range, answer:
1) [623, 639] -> 0.01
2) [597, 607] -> -0.04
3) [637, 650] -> 0.43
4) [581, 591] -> 0.02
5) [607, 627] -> -0.12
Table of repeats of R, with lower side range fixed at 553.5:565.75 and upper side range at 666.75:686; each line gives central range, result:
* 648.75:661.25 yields 5.9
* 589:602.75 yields 0.5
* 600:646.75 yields 1.7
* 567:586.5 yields 1.1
